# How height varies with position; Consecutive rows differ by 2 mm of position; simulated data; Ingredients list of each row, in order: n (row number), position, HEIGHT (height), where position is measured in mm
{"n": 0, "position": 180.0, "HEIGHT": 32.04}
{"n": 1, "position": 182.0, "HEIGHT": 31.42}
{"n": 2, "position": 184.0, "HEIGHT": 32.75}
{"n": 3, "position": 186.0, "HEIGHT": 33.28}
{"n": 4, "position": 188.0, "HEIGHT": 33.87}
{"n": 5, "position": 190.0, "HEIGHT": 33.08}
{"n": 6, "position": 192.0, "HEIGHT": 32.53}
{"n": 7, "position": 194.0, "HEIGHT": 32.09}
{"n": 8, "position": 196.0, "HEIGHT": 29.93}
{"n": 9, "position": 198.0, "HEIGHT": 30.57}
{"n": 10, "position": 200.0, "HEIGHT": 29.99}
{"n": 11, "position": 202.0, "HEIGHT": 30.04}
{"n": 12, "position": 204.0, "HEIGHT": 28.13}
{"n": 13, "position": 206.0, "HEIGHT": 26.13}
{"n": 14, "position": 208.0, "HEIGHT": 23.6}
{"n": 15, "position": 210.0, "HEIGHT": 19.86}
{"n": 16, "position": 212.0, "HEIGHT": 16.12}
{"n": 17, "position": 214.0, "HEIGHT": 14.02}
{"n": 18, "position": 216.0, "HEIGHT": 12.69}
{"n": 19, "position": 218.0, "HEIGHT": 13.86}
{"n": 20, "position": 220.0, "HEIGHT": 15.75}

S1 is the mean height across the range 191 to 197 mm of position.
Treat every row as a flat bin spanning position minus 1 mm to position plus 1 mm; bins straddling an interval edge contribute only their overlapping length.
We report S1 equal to 31.5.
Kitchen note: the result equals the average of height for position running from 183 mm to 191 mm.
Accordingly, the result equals 33.2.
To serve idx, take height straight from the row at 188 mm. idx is 33.87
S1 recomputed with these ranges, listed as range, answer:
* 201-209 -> 27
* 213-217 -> 13.4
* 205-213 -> 21.4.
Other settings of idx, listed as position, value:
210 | 19.86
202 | 30.04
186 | 33.28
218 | 13.86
